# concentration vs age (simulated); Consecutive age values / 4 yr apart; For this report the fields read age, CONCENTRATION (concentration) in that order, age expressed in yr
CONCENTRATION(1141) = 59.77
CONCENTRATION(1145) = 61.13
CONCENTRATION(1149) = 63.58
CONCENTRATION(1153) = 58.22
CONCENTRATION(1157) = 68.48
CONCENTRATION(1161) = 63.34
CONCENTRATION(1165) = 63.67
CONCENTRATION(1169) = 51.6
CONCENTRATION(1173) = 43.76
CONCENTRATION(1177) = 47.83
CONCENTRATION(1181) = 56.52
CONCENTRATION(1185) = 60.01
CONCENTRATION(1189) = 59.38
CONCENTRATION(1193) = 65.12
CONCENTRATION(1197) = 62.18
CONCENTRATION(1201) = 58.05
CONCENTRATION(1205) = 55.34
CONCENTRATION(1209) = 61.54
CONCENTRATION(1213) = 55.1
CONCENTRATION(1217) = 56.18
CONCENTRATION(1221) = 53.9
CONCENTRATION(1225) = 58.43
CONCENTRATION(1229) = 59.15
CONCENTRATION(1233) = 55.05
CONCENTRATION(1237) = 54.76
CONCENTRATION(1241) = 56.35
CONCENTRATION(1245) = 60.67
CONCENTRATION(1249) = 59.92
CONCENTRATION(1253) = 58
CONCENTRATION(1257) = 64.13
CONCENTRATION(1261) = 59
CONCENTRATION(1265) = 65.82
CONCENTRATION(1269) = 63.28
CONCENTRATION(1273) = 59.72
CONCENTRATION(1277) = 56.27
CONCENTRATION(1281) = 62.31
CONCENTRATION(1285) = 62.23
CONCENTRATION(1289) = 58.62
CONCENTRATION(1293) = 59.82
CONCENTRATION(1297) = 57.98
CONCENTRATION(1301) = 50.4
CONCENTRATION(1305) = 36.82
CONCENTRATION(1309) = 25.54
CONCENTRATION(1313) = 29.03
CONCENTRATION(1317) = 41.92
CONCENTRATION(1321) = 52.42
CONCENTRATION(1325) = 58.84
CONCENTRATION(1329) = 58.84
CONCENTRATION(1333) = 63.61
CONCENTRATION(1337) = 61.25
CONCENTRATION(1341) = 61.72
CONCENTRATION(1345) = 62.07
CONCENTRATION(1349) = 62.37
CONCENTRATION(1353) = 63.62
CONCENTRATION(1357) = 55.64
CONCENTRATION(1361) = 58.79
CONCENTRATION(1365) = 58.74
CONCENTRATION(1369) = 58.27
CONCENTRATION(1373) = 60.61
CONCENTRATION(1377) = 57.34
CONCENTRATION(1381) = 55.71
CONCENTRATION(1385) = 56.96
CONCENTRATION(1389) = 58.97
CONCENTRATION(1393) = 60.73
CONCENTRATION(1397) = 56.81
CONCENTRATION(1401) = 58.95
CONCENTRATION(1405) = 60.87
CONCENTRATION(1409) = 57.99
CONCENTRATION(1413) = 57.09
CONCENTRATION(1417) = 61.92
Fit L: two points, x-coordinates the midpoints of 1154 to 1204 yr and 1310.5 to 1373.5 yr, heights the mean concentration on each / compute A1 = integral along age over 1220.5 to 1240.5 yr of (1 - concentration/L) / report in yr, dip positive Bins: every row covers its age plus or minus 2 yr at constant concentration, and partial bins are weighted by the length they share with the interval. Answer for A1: 0.43 yr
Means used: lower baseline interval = 58.3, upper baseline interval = 56.4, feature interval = 56.4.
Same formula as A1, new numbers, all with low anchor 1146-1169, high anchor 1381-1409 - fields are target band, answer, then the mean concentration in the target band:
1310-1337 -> 4.10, 50.6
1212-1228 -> 1.35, 56.2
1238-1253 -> 0.58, 58.6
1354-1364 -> 0.19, 58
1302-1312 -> 4.52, 32.9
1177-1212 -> 1.58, 59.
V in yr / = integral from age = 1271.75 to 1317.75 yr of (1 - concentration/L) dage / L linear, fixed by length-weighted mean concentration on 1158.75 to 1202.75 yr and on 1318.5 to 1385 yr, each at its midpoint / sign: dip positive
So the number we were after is 6.6 yr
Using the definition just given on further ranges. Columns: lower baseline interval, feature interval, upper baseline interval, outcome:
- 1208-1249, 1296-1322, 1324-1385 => 7.9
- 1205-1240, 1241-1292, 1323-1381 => -2.5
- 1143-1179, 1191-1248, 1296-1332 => -5.0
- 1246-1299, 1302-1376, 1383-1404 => 6.9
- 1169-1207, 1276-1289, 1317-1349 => -0.5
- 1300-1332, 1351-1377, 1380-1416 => -3.2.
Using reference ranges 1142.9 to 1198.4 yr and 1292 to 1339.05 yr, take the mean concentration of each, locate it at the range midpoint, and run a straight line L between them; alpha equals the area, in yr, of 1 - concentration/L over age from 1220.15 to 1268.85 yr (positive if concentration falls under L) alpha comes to -4.51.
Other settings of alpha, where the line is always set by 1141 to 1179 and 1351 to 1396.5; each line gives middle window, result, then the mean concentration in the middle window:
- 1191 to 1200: -0.76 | 63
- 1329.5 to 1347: -1.01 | 61.9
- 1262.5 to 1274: -0.93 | 63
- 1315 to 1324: 1.54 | 48.5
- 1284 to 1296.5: -0.30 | 59.8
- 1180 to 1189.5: -0.10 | 58.7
